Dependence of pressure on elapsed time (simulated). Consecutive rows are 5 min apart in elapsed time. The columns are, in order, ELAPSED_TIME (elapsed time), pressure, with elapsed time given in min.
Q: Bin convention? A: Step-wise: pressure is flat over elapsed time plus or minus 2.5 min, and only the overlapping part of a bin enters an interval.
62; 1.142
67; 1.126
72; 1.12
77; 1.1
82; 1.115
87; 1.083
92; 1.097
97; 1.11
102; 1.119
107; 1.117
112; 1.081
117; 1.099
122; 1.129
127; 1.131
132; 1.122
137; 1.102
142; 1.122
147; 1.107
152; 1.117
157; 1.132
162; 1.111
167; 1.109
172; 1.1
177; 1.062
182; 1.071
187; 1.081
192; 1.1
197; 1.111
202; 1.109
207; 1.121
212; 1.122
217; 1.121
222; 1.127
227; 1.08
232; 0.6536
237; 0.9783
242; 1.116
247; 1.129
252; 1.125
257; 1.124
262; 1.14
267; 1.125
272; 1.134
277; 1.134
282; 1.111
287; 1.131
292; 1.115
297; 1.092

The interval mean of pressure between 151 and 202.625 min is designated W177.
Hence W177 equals 1.1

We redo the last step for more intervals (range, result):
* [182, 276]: 1.08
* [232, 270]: 1.08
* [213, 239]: 1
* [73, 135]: 1.11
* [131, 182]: 1.11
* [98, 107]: 1.12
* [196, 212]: 1.12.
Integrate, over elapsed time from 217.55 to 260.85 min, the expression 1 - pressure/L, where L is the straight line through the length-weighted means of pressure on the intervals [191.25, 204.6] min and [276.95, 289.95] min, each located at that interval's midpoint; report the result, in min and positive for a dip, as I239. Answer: 2.6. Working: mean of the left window 1.11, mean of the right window 1.12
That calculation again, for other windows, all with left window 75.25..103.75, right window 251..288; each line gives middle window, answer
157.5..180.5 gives 0.3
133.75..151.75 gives 0.0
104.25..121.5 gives 0.1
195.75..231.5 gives 1.1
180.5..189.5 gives 0.3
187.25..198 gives 0.2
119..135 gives -0.2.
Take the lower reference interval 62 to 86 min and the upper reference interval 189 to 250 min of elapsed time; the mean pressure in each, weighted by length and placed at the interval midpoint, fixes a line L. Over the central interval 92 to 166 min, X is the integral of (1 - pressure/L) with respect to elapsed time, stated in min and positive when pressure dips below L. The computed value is -1.1 min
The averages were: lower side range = 1.12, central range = 1.11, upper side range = 1.06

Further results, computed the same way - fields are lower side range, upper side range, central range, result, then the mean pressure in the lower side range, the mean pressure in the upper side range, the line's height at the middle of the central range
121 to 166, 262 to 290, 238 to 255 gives 0.23 min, 1.12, 1.13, 1.13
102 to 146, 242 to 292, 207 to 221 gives 0.00 min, 1.11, 1.13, 1.12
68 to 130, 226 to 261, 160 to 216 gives -2.05 min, 1.11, 1.03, 1.06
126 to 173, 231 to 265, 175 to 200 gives 0.15 min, 1.12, 1.06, 1.09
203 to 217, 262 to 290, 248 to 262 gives -0.03 min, 1.12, 1.13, 1.13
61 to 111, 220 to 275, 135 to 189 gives -0.56 min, 1.11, 1.07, 1.09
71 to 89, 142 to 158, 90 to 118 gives 0.11 min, 1.1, 1.12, 1.11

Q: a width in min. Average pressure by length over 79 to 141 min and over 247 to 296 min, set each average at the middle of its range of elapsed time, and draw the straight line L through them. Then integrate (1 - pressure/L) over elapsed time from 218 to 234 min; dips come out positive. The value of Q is 2.0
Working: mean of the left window 1.11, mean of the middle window 0.979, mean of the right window 1.13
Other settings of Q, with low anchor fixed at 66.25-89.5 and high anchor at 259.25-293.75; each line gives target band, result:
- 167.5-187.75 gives 0.7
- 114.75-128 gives -0.1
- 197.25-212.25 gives 0.1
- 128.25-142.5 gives 0.0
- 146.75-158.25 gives 0.0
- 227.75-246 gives 2.8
